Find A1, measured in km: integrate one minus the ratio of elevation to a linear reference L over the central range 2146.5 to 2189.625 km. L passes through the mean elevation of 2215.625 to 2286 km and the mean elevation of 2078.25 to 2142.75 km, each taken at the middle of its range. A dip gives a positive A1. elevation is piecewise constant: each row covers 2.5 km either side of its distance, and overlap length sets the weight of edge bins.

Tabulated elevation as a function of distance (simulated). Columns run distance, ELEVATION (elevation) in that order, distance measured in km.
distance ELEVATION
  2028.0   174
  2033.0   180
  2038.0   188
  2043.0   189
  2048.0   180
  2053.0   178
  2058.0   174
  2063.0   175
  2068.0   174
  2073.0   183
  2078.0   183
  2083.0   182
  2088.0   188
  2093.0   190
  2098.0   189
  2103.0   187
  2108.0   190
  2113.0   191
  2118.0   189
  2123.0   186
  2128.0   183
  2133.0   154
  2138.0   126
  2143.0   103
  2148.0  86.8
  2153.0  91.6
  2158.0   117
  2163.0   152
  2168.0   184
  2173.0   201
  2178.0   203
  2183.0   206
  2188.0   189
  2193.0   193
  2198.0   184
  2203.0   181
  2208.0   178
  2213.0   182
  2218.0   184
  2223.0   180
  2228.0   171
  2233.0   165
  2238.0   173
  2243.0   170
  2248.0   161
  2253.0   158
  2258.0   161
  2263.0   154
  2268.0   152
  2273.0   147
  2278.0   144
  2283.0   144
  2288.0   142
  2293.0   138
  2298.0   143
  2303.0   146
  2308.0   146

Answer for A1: 2.61 km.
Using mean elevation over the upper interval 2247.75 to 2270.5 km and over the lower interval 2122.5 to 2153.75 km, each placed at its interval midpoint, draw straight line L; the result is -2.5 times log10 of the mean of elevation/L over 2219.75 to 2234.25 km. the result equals -0.155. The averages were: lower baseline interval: 132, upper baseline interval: 157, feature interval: 173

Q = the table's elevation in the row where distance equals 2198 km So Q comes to 184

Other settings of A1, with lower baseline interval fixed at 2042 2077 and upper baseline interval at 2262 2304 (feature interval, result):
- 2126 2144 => 2.6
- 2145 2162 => 6.3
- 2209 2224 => -2.6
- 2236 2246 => -1.3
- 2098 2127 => -3.0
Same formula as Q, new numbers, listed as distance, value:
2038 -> 188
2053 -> 178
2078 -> 183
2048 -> 180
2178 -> 203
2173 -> 201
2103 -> 187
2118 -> 189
